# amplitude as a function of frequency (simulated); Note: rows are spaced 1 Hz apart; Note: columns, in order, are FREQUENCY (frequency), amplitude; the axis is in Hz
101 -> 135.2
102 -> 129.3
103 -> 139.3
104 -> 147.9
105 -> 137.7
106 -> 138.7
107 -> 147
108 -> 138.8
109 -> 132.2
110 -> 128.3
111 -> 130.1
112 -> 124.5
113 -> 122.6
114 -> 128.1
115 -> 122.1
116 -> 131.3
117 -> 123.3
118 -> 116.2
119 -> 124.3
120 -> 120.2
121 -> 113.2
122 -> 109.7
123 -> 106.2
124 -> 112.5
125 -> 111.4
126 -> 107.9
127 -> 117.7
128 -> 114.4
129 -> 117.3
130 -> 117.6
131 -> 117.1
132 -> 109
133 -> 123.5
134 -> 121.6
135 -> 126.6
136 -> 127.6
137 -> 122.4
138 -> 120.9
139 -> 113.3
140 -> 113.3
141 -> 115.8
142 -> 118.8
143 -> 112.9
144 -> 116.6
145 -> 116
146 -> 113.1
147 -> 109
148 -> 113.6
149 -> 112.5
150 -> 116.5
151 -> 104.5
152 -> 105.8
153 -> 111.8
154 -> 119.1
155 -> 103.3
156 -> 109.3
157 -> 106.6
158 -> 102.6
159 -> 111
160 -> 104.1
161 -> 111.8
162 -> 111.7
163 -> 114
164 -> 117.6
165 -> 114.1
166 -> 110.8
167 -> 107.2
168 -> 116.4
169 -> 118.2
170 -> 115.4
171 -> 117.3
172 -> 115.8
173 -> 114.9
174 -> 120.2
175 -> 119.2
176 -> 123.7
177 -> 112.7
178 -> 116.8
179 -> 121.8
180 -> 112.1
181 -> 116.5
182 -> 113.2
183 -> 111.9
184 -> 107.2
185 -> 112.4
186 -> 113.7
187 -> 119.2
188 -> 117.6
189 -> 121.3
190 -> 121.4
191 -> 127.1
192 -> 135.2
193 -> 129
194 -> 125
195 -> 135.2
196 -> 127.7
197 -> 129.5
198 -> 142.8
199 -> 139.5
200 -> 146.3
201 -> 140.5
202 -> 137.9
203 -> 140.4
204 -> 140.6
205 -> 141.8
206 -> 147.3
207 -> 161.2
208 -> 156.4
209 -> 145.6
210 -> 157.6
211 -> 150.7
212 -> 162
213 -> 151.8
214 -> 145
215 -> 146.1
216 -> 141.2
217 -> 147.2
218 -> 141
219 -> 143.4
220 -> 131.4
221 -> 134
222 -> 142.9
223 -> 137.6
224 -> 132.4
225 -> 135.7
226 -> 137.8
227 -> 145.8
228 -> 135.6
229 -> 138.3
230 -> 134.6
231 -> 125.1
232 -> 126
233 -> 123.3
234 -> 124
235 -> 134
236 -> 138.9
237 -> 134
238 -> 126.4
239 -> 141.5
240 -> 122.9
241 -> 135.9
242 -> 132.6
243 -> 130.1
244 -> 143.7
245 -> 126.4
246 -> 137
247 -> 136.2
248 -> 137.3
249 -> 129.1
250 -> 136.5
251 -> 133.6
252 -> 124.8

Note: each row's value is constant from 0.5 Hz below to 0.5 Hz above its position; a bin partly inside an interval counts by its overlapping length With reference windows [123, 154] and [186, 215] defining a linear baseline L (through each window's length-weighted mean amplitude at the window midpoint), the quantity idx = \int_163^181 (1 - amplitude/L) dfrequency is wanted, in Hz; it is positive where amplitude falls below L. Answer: 1.7 Hz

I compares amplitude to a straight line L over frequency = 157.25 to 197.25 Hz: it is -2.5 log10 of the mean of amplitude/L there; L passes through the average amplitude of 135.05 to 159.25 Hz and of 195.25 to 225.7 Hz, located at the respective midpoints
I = 0.092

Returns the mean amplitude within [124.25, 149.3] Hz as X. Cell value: 116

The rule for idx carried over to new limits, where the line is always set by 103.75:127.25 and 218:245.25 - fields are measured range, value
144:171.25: 3.5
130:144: 0.9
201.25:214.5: -1.7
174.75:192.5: 1.7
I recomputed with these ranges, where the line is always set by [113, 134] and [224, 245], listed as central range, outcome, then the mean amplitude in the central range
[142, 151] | 0.066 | 114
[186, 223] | -0.083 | 139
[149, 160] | 0.120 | 109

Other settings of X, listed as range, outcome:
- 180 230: 136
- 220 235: 134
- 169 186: 116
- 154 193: 115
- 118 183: 115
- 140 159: 112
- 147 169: 111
